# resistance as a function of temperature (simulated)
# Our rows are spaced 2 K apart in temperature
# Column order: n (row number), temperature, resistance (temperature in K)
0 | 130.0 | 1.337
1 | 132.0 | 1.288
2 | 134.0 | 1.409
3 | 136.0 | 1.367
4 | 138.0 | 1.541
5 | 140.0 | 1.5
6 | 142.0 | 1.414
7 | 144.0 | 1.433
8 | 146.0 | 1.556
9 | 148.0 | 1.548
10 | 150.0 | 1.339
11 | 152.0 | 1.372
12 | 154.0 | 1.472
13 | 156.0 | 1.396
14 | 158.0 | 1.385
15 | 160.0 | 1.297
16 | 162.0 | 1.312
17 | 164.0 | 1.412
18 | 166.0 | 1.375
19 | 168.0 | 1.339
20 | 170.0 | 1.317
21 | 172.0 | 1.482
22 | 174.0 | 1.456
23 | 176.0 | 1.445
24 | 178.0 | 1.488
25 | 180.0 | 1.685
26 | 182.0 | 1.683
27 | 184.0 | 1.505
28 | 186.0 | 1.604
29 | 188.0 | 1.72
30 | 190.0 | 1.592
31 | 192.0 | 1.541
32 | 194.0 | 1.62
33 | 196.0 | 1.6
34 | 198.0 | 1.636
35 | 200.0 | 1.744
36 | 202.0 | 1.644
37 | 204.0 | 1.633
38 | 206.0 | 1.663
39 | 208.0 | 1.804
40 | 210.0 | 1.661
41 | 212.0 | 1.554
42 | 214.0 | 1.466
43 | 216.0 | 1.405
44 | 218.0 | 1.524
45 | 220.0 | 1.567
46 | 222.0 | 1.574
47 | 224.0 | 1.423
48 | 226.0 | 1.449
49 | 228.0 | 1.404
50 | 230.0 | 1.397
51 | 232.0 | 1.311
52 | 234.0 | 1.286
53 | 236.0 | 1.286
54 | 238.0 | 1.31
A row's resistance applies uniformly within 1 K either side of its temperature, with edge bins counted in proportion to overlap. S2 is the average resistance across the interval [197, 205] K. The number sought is 1.66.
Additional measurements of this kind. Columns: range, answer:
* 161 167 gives 1.37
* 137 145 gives 1.47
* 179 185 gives 1.62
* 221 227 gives 1.48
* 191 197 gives 1.59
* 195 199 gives 1.62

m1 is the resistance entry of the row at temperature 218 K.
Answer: 1.524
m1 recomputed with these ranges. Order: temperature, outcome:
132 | 1.288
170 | 1.317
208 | 1.804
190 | 1.592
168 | 1.339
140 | 1.5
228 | 1.404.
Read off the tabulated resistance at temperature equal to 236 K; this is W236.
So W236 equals 1.286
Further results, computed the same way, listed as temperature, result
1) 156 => 1.396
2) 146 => 1.556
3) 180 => 1.685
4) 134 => 1.409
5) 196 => 1.6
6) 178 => 1.488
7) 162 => 1.312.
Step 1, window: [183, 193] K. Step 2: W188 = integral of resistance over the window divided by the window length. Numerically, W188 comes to 1.59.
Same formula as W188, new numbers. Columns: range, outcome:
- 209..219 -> 1.52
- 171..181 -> 1.51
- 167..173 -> 1.38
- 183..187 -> 1.55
